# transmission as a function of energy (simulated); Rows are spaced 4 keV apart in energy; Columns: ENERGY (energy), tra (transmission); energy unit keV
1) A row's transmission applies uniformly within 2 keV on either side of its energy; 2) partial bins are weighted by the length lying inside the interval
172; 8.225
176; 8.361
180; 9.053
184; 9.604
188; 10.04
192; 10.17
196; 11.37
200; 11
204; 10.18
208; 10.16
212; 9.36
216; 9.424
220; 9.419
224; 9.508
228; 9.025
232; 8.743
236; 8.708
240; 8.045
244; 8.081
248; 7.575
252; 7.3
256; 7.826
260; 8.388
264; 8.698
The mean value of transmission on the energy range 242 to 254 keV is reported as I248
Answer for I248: 7.65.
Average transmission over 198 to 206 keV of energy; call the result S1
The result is 10.6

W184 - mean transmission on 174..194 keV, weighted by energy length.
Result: 9.45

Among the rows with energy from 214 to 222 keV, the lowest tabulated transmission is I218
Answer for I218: 9.419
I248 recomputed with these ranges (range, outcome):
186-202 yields 10.6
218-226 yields 9.46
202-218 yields 9.78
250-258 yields 7.56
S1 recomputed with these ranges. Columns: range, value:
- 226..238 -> 8.83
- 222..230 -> 9.27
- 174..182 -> 8.71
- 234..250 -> 8.1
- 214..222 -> 9.42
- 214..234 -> 9.22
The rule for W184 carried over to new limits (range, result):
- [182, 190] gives 9.82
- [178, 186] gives 9.33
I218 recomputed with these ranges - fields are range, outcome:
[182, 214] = 9.36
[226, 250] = 7.575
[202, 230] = 9.025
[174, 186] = 8.361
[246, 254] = 7.3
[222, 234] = 8.743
